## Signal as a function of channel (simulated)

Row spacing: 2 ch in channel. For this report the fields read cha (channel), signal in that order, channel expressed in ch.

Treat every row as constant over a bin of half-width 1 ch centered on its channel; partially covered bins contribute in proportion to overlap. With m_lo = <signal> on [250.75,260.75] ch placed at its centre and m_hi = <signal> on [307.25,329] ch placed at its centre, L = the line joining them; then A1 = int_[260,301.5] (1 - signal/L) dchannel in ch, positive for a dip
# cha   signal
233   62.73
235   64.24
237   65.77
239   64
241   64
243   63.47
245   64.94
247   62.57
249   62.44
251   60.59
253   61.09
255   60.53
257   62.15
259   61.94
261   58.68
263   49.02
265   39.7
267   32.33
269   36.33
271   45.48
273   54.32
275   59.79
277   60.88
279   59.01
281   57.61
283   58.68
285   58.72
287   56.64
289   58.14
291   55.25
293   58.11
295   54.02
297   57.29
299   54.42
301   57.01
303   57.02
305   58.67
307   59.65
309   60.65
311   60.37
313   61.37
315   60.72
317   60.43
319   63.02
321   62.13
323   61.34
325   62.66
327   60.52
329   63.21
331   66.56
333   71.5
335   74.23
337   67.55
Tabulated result 5.3 ch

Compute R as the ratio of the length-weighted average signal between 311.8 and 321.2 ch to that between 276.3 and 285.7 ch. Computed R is 1.04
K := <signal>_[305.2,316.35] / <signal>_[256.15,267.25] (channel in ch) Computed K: 1.2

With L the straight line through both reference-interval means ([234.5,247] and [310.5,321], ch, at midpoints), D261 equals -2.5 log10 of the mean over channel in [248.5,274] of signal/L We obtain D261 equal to 0.21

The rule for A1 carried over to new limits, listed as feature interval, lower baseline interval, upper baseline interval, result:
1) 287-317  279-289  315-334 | 1.16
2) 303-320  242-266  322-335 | 0.87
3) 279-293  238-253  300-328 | 0.87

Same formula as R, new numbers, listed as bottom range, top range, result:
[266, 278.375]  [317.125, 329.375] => 1.28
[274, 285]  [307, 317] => 1.03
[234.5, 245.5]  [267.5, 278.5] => 0.79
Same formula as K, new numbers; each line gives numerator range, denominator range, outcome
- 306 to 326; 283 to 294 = 1.07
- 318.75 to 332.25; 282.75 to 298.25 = 1.10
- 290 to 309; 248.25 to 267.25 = 1.03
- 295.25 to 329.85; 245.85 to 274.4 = 1.12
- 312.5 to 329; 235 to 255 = 0.98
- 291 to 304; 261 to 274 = 1.28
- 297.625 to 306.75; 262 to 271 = 1.42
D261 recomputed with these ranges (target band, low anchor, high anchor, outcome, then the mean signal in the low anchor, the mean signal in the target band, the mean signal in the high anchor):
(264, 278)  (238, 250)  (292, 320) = 0.291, 63.6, 47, 58.8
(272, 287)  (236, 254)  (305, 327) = 0.070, 63.2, 58.3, 61.1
